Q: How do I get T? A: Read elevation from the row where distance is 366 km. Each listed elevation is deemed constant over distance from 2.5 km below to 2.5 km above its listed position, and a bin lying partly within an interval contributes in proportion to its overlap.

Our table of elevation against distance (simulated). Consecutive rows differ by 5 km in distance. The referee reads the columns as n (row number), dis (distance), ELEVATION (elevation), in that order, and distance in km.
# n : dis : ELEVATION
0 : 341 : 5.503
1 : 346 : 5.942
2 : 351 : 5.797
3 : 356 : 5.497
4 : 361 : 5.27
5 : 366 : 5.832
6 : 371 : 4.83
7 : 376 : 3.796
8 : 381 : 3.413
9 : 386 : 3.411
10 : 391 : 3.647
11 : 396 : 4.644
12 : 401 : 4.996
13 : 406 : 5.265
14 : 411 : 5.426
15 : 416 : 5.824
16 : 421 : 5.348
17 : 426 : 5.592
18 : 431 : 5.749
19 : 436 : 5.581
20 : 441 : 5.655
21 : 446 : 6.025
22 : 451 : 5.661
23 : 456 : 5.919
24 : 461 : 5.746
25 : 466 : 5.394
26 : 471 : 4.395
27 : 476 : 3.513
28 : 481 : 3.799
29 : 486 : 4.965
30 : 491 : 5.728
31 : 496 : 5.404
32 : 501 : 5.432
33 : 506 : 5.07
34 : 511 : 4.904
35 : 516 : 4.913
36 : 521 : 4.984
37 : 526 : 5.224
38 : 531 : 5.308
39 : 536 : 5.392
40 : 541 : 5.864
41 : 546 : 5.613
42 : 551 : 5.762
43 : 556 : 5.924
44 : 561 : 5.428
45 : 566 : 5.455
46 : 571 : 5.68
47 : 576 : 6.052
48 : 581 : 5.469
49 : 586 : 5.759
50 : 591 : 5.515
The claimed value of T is 5.832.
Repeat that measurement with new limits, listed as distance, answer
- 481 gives 3.799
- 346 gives 5.942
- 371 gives 4.83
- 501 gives 5.432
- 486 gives 4.965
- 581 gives 5.469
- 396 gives 4.644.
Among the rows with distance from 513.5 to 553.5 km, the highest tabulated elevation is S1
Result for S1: 5.864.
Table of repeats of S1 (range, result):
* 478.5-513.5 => 5.728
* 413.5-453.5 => 6.025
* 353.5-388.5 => 5.832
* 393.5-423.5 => 5.824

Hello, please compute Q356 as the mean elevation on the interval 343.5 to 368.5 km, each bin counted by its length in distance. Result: 5.67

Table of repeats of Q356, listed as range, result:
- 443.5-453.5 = 5.84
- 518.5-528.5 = 5.1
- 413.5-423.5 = 5.59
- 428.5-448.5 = 5.75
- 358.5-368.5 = 5.55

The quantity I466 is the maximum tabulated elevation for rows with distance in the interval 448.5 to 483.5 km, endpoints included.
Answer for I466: 5.919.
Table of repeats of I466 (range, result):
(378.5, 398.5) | 4.644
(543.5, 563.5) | 5.924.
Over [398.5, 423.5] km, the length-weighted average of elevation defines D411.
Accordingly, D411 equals 5.37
